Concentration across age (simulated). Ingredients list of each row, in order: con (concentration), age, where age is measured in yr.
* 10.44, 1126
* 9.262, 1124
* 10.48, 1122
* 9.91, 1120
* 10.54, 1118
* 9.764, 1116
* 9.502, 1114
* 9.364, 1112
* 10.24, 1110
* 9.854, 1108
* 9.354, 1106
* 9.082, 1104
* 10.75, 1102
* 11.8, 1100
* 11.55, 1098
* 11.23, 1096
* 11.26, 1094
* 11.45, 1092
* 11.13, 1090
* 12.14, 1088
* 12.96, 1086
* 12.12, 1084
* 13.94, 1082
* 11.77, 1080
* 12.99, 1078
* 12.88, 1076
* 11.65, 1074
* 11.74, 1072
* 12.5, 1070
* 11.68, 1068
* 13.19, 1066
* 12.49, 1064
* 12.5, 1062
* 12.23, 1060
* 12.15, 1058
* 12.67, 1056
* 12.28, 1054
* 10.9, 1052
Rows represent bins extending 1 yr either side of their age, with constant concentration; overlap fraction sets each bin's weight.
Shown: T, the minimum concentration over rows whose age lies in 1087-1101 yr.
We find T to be 11.13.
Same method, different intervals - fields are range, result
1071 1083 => 11.65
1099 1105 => 9.082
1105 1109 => 9.354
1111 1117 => 9.364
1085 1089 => 12.14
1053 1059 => 12.15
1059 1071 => 11.68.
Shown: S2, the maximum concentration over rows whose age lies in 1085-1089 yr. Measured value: 12.96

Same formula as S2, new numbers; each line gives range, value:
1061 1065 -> 12.5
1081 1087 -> 13.94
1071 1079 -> 12.99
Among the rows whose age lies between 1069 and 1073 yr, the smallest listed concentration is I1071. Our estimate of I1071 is 11.74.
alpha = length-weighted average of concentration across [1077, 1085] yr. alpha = 12.7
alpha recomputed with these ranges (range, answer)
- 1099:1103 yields 11.3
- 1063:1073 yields 12.3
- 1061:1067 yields 12.7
